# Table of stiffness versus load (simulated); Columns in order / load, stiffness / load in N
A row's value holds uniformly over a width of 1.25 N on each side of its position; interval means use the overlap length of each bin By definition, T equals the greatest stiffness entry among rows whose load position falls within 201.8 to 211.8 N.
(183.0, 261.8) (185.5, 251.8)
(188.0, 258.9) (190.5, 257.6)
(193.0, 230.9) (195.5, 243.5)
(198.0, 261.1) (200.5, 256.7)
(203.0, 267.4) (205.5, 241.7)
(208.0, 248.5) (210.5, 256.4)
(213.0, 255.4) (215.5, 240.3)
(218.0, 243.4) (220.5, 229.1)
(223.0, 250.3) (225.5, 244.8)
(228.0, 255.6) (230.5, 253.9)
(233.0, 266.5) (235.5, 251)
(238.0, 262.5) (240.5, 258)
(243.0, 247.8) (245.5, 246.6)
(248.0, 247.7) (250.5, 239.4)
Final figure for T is 267.4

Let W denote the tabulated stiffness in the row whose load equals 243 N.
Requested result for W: 247.8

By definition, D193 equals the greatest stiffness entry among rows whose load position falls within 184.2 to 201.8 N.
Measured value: 261.1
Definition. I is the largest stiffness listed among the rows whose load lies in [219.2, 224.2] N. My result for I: 250.3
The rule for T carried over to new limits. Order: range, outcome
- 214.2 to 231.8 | 255.6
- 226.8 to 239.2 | 266.5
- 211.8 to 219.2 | 255.4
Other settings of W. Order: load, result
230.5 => 253.9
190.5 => 257.6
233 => 266.5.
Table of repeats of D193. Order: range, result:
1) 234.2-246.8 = 262.5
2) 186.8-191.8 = 258.9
